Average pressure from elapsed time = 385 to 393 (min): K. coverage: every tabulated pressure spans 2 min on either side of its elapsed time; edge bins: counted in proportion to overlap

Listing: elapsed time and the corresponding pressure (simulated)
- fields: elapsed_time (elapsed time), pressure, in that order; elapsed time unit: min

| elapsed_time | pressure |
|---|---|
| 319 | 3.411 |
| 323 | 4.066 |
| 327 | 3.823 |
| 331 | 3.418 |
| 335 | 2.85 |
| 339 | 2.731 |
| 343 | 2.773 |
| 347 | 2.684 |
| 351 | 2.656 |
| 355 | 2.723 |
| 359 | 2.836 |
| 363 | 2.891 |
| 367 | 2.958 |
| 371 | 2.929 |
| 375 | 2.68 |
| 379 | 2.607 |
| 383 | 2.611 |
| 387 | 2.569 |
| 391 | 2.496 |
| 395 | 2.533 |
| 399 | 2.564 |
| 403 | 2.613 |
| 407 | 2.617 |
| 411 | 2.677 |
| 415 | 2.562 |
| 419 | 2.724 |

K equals 2.53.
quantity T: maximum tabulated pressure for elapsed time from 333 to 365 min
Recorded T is 2.891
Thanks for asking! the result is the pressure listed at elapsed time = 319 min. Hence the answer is 3.411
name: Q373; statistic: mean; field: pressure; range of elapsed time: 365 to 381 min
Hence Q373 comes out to 2.79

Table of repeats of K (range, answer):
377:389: 2.6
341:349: 2.73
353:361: 2.78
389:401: 2.53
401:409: 2.62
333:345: 2.78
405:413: 2.65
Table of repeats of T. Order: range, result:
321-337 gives 4.066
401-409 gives 2.617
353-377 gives 2.958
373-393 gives 2.68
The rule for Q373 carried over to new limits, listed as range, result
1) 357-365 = 2.86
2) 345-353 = 2.67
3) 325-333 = 3.62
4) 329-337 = 3.13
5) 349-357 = 2.69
